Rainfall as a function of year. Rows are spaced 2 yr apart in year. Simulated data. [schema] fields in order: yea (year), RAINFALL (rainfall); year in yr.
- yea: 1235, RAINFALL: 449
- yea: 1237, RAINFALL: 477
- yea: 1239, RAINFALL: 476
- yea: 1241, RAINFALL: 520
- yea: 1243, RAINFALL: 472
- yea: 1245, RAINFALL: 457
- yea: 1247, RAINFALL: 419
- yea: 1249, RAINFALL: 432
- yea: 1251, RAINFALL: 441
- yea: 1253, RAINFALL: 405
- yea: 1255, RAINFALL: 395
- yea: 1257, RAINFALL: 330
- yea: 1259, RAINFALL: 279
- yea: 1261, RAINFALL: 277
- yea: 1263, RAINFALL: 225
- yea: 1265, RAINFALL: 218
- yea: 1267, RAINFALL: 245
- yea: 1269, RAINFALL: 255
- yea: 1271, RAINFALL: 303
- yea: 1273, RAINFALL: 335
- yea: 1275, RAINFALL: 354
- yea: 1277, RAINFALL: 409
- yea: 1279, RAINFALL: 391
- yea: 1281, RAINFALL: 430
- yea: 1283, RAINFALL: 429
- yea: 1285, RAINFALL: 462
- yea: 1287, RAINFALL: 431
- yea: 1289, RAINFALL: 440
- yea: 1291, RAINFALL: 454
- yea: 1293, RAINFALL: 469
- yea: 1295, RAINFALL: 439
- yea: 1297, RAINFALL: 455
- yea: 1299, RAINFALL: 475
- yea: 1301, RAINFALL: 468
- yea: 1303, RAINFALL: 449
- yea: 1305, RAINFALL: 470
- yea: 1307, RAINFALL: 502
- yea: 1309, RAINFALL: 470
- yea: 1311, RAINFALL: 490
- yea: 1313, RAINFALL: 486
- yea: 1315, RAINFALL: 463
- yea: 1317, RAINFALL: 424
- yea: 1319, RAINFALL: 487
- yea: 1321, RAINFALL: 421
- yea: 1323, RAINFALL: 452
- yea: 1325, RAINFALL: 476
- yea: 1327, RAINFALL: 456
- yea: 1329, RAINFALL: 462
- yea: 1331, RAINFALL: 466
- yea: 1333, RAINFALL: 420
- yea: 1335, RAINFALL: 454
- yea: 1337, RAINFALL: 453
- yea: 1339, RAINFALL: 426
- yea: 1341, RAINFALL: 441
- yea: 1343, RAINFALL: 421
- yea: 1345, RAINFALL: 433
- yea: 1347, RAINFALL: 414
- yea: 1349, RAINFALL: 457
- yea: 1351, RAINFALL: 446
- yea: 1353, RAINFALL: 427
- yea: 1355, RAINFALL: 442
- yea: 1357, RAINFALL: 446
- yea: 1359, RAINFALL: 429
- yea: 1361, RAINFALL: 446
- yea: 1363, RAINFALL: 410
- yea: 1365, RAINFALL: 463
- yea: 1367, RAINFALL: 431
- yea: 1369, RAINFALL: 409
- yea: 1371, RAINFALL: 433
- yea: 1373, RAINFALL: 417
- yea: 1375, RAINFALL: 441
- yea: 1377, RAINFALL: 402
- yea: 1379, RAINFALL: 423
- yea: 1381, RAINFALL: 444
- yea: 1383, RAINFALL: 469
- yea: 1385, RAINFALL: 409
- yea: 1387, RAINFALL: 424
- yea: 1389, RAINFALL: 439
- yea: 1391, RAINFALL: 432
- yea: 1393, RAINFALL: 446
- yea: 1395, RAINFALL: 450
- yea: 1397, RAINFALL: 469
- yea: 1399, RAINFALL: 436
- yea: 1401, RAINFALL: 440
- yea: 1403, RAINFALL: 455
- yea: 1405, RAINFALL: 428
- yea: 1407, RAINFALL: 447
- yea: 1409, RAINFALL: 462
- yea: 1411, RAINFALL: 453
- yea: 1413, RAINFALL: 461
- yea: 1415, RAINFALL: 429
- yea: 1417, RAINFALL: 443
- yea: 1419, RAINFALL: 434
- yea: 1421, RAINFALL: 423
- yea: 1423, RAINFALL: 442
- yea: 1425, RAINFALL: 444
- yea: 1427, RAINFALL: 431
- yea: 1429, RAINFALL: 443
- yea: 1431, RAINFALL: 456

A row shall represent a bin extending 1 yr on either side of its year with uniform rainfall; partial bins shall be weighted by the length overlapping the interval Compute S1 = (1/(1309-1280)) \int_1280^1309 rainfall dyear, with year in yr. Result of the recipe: 456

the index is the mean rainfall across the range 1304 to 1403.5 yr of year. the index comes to 444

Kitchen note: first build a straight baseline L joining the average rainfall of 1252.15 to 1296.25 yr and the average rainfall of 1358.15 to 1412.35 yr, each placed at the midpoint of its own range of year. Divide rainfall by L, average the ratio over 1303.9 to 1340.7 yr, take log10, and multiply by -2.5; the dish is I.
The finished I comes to -0.16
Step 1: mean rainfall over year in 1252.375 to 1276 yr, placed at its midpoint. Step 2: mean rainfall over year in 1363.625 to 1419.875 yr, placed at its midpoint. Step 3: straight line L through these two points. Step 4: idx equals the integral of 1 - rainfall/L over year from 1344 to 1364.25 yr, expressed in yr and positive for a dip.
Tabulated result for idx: -1.92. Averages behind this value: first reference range 300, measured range 435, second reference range 439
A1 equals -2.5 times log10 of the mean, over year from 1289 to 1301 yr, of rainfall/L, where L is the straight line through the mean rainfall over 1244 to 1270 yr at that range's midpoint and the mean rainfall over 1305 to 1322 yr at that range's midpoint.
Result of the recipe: -0.08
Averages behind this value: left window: 337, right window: 468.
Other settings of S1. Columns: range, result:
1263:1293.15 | 367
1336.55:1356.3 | 436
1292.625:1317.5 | 467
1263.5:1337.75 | 425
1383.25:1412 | 443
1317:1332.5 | 456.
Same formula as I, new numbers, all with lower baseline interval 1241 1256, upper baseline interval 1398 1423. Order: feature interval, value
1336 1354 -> 0.01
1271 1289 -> 0.10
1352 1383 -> 0.02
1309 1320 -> -0.07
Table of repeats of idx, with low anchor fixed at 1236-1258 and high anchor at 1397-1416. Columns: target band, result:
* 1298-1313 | -1.2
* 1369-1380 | 0.6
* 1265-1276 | 3.7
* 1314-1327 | -0.3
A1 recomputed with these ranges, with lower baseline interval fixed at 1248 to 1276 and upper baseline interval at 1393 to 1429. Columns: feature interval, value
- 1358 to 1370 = -0.07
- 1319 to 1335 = -0.21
